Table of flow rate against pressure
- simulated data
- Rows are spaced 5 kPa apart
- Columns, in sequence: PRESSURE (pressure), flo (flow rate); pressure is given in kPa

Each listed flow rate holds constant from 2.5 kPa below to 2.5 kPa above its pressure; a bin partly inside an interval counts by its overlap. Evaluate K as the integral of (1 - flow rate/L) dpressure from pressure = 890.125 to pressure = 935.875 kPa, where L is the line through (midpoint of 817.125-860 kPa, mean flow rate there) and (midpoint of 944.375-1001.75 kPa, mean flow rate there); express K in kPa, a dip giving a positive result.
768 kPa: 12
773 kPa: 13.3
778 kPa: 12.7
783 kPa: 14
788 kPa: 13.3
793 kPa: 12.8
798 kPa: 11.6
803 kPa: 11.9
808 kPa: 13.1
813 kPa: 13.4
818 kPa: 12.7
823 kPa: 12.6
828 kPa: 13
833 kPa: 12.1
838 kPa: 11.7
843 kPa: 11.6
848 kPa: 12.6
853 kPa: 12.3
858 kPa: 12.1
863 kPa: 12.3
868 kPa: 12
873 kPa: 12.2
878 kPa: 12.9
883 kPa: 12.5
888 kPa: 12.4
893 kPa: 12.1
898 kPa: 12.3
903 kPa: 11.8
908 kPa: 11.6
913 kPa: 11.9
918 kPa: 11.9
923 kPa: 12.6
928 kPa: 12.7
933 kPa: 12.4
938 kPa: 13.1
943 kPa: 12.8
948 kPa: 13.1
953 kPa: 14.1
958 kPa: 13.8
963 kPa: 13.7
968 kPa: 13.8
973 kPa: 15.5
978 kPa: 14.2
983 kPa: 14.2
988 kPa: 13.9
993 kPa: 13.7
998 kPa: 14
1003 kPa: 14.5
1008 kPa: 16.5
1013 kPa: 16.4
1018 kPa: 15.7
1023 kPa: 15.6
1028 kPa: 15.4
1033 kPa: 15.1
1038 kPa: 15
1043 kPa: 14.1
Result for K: 3.7 kPa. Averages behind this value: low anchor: 12.3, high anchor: 14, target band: 12.2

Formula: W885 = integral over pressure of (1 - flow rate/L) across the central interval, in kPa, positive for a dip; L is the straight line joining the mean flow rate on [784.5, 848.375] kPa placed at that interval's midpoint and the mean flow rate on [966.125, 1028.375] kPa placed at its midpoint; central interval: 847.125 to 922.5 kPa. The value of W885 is 6.75 kPa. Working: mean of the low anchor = 12.5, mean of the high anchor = 14.9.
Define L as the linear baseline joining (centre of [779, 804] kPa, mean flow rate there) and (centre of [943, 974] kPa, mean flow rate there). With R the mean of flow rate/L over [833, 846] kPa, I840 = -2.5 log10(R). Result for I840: 0.11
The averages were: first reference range 12.8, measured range 11.8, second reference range 13.8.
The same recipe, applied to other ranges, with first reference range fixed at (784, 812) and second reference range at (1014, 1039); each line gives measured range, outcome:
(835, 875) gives 0.11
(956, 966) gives 0.07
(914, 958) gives 0.12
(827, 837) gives 0.06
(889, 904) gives 0.15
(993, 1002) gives 0.08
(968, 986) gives 0.03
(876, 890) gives 0.09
